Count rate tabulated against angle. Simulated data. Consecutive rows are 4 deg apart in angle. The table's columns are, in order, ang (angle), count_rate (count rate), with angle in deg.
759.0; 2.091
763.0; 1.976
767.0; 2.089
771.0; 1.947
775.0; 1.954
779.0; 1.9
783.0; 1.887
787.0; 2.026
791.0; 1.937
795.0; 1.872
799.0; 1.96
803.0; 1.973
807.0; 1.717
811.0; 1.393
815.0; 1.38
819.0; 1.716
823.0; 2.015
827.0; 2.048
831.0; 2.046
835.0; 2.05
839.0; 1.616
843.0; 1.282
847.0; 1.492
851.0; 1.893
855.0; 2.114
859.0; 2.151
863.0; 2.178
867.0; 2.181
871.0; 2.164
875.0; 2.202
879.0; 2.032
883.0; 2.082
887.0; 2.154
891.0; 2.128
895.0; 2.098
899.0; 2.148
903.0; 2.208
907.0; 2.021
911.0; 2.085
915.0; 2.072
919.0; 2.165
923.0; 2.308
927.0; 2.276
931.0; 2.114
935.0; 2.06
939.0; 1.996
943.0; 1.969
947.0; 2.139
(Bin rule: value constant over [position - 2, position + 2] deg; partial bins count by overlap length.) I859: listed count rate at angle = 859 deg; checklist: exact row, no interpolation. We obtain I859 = 2.151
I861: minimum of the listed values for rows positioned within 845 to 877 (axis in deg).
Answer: 1.492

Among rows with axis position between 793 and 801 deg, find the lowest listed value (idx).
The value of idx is 1.872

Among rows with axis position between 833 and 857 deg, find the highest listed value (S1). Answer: 2.114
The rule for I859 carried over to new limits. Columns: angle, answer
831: 2.046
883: 2.082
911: 2.085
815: 1.38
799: 1.96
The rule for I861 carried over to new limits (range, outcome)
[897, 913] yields 2.021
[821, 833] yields 2.015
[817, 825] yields 1.716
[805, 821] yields 1.38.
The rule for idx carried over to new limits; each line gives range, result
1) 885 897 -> 2.098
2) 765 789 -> 1.887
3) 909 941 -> 1.996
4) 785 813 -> 1.393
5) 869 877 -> 2.164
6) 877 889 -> 2.032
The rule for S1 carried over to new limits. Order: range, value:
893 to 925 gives 2.308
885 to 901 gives 2.154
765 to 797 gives 2.089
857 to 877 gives 2.202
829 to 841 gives 2.05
